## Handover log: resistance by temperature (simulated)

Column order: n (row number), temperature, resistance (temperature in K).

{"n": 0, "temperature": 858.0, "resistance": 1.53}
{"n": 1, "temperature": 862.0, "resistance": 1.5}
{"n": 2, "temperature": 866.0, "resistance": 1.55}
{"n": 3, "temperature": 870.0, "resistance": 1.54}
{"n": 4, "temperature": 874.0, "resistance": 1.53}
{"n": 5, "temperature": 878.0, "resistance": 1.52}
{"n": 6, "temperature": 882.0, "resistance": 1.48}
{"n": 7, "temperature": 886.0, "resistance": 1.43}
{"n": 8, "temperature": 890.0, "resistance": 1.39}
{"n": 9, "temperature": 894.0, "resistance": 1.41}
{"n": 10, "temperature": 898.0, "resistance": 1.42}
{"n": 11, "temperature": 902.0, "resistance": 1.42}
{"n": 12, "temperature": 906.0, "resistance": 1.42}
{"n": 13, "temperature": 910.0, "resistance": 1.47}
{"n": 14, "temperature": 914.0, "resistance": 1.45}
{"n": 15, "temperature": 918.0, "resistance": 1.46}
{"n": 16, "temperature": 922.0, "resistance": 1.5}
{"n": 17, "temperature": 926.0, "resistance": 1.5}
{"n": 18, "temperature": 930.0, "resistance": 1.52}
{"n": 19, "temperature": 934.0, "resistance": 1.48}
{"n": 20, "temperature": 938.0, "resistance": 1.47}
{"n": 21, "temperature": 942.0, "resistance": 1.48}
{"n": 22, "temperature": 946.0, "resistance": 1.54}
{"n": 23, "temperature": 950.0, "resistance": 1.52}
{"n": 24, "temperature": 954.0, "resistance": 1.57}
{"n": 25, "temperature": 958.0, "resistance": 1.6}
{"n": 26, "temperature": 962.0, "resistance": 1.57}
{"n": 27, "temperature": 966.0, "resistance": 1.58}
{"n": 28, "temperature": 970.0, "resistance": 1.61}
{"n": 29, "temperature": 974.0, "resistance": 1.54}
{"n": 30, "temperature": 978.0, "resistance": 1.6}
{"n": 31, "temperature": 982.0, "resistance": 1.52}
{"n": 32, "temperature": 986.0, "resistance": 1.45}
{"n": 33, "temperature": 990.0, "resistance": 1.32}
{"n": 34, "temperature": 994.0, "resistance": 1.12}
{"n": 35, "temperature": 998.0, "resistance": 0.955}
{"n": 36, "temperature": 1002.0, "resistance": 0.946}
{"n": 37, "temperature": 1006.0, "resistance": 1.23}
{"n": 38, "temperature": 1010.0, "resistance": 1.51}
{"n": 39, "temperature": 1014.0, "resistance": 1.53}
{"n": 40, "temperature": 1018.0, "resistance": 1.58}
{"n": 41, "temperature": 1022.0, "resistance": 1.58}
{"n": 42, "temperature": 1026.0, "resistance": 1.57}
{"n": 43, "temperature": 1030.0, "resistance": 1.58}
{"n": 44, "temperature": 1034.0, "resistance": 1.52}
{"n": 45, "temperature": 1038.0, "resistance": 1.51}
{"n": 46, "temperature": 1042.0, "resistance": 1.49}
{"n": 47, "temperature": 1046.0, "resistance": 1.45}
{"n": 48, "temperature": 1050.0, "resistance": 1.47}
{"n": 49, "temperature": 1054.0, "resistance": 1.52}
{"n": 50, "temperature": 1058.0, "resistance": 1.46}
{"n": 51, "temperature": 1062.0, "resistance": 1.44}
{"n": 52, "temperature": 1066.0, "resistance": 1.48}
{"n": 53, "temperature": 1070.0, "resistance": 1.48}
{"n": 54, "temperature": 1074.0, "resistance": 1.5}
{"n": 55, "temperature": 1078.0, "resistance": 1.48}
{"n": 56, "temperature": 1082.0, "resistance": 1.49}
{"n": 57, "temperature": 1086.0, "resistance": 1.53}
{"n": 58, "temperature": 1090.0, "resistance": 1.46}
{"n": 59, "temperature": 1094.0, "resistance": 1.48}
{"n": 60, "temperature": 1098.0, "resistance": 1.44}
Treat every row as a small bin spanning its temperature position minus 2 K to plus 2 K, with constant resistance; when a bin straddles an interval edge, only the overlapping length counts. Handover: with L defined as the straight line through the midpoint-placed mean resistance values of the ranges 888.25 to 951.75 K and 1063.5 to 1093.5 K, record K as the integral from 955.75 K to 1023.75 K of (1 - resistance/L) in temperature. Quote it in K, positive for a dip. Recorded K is 2.3 K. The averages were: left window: 1.47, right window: 1.49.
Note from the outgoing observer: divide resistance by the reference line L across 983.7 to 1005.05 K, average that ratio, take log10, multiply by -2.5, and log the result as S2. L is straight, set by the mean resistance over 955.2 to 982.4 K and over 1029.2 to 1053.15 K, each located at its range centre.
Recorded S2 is 0.31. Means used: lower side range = 1.58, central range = 1.17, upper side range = 1.5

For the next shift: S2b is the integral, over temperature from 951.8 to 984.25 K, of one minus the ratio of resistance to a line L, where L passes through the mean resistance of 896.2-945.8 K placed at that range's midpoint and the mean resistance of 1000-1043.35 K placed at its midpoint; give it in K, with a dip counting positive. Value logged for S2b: -2.4 K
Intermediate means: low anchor 1.47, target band 1.57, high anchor 1.46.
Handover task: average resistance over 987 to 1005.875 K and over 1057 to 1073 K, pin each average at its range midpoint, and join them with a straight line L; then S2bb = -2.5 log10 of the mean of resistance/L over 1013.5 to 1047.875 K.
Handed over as -0.189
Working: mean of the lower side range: 1.12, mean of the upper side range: 1.47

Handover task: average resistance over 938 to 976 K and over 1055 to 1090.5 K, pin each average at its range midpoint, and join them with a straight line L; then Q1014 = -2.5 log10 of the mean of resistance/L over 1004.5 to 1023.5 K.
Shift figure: 0.020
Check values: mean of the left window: 1.55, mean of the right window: 1.48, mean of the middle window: 1.49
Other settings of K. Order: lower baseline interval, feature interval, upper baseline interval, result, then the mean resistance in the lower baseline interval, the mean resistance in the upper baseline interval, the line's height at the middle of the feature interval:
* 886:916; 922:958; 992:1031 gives -2.9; 1.43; 1.35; 1.4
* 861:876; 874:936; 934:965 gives 2.9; 1.53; 1.53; 1.53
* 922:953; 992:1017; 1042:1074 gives 4.3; 1.5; 1.47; 1.49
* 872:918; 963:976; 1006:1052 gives -0.8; 1.45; 1.51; 1.49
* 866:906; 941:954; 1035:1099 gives -0.5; 1.46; 1.48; 1.47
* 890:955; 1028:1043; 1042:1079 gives -0.5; 1.47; 1.48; 1.48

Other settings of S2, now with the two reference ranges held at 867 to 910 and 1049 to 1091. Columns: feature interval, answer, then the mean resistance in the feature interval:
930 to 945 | -0.02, 1.49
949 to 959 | -0.07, 1.56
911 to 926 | -0.01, 1.47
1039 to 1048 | 0.00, 1.47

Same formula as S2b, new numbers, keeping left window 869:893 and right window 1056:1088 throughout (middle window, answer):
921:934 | -0.2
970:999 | 1.8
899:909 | 0.4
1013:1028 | -0.9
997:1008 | 3.2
